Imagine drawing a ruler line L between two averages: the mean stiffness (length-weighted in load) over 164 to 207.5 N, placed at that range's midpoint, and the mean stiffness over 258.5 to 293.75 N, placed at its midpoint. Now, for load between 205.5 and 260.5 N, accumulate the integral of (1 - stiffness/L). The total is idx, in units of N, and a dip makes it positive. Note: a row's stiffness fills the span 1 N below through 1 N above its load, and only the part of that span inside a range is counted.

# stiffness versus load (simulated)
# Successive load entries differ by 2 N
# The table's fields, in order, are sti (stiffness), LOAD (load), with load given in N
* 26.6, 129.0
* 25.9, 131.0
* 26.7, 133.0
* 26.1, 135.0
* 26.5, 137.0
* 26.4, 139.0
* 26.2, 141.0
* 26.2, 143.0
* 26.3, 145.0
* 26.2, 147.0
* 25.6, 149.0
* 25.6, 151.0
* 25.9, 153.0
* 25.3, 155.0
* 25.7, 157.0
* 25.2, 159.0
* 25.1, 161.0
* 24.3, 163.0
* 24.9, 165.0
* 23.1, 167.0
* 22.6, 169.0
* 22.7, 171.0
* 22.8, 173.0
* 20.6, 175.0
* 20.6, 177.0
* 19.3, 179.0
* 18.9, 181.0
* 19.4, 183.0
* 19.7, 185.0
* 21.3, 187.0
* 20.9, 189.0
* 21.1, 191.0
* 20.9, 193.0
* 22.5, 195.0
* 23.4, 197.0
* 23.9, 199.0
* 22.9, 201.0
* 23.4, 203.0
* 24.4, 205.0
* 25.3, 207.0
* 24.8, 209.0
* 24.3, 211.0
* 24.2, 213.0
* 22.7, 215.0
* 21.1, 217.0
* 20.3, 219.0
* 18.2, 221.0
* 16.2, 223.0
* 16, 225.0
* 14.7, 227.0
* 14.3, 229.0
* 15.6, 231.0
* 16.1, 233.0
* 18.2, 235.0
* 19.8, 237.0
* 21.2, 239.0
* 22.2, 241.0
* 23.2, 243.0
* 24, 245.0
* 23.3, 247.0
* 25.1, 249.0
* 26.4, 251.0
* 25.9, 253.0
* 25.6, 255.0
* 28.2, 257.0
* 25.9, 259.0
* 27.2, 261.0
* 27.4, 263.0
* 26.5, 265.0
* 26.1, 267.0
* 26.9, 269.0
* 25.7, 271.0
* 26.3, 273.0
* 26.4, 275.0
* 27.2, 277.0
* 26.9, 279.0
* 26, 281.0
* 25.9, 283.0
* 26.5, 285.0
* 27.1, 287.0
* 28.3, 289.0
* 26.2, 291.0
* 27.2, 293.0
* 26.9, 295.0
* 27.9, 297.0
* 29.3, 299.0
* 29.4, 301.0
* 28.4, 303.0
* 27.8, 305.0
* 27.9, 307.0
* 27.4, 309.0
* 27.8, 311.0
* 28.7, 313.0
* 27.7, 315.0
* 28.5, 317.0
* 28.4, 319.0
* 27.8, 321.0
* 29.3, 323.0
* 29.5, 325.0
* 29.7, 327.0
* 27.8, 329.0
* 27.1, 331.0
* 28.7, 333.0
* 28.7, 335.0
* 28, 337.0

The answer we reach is 6.27 N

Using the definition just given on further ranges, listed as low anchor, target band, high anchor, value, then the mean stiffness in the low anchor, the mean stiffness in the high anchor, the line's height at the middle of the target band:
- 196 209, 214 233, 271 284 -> 5.4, 24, 26.4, 24.6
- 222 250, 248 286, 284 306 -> -4.5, 19.3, 27.7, 23.7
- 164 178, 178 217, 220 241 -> -4.3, 22.5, 17.3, 20.2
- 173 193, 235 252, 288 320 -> 0.9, 20.4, 28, 24.2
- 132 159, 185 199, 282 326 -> 2.6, 26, 27.9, 26.6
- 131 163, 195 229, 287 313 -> 6.7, 25.9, 27.9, 26.7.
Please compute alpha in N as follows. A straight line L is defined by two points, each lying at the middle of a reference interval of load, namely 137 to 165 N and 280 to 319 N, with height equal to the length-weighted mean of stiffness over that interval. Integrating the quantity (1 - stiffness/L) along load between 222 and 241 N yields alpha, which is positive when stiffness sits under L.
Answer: 6.8 N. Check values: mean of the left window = 25.7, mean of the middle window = 17.2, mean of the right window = 27.6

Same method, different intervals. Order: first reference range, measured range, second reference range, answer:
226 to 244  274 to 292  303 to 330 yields -1.9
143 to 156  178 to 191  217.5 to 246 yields 1.6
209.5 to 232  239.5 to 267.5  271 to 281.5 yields -2.4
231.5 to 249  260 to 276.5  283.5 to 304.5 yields -1.4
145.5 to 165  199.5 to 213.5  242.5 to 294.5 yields 0.9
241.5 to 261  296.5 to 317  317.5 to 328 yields -0.1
